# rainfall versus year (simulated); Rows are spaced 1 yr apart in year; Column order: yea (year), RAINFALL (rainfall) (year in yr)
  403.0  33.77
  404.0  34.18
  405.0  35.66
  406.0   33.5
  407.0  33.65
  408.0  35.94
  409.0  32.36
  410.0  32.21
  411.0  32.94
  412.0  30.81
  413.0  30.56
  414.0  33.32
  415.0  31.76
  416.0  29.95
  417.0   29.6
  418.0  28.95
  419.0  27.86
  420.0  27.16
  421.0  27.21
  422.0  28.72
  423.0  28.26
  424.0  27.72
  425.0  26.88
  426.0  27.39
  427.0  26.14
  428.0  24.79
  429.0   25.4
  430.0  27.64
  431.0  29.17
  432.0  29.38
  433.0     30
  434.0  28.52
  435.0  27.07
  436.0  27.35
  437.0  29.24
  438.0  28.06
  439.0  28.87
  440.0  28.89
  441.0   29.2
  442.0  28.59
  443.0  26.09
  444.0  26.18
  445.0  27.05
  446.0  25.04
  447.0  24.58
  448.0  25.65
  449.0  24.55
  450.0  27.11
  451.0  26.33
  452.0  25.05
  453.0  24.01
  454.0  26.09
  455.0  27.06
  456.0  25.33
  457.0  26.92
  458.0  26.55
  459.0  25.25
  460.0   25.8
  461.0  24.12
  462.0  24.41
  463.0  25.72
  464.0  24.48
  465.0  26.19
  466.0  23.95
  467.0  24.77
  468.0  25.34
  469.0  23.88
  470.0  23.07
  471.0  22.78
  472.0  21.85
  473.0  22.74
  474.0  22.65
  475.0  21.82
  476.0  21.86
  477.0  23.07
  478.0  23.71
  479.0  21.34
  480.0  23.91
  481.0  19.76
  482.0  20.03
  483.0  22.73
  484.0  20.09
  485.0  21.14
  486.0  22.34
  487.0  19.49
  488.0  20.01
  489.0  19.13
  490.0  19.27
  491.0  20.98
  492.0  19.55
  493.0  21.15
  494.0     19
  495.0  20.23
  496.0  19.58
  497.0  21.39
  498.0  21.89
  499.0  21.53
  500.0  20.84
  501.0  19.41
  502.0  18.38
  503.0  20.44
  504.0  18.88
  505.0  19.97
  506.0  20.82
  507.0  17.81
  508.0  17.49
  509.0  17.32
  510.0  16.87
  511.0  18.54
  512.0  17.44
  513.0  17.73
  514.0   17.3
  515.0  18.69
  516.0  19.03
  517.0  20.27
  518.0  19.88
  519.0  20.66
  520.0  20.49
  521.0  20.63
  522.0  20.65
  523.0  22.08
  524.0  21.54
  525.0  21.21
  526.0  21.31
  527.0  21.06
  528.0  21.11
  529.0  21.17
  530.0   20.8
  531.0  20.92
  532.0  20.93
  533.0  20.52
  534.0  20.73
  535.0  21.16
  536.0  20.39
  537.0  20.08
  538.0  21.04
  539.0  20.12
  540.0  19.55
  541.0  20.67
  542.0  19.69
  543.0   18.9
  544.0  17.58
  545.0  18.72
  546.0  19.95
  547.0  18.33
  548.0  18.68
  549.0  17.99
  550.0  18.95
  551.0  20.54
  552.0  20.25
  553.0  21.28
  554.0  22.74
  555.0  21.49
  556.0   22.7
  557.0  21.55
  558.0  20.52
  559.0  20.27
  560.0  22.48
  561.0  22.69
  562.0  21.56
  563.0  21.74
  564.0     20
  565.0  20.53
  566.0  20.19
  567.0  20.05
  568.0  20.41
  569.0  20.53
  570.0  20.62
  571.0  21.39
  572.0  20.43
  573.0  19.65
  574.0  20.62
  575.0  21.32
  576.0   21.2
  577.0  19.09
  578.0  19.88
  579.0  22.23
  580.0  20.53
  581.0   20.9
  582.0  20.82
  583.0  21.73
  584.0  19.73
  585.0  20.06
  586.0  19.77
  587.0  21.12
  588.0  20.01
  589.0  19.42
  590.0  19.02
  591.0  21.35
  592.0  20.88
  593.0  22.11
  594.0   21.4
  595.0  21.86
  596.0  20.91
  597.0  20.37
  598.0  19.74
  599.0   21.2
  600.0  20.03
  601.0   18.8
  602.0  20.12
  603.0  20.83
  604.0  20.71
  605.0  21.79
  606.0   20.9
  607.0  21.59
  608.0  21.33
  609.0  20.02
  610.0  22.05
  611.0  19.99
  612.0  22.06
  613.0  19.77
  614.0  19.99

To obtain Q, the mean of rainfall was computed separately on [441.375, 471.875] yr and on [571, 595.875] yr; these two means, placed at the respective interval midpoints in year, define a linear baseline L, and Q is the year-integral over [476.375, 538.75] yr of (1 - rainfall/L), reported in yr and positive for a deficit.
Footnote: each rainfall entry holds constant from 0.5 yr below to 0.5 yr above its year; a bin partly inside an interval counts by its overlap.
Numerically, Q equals 8.5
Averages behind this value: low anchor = 25.4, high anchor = 20.6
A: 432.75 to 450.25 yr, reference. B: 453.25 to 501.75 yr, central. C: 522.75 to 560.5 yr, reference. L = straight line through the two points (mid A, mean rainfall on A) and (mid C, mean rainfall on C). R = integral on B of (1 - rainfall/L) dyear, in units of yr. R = 4.5 yr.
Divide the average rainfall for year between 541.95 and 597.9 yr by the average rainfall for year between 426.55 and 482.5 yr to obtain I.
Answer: 0.81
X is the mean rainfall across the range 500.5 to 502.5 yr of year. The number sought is 18.9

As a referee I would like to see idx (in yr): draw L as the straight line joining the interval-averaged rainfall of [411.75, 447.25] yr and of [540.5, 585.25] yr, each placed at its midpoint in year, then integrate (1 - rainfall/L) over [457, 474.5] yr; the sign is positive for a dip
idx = 1.1 yr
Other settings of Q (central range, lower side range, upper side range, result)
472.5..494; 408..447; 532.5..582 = 3.3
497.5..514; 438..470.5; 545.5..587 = 3.1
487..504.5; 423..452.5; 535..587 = 2.9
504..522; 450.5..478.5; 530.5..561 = 2.5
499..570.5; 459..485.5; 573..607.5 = 5.6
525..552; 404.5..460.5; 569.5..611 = 3.6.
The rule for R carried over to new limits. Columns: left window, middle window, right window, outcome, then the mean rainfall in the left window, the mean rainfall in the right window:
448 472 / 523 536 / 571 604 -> 0.9 yr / 25.1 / 20.6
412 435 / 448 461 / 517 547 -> 0.2 yr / 28.5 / 20.4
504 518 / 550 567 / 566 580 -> -0.9 yr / 18.5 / 20.6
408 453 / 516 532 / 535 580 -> 1.2 yr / 28.2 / 20.4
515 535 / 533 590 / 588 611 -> 0.8 yr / 20.7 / 20.7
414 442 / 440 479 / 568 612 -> 2.7 yr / 28.3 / 20.7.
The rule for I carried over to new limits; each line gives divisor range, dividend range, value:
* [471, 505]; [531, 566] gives 0.98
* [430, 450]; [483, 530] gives 0.72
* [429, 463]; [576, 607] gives 0.77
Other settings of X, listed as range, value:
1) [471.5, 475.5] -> 22.3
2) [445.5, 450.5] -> 25.4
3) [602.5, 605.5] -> 21.1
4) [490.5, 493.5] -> 20.6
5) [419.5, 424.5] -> 27.8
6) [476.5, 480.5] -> 23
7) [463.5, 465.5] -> 25.3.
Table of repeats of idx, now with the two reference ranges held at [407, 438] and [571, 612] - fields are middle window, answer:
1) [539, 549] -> 1.7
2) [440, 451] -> 0.6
